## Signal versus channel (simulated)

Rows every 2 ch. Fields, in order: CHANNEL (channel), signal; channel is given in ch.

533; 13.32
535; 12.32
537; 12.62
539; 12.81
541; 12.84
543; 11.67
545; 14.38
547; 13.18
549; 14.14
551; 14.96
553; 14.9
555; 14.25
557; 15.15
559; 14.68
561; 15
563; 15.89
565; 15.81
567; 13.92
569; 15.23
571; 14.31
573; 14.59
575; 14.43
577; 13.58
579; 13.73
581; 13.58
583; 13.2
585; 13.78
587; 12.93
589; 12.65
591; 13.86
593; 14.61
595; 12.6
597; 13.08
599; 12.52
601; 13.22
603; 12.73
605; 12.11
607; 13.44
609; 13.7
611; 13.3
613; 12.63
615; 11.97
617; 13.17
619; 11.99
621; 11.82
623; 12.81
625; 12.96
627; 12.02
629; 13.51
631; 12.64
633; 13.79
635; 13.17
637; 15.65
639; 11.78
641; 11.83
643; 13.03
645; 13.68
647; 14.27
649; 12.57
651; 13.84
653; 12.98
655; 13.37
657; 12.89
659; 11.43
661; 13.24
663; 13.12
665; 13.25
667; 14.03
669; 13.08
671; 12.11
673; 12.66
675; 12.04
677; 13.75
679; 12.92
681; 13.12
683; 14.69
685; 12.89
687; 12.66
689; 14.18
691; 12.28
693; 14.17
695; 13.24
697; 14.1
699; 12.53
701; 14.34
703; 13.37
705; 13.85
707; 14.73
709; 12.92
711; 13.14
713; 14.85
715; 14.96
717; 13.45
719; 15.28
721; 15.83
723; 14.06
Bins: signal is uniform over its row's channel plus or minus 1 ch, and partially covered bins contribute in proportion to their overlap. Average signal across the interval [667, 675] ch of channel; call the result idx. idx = 12.7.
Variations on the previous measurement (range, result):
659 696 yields 13.1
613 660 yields 12.9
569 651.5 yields 13.2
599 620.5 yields 12.8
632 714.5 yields 13.3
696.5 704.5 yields 13.6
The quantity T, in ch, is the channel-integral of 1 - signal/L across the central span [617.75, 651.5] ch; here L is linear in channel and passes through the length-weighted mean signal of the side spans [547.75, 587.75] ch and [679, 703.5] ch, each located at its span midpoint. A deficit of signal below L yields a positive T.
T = 2.1 ch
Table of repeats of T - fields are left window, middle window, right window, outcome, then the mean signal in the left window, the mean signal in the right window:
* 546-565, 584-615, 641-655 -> 2.08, 14.7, 13.3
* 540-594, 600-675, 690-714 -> 4.91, 14.1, 13.6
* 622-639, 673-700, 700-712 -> 0.69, 13.2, 13.7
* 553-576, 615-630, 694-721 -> 1.99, 14.8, 14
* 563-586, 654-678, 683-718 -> 1.58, 14.3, 13.7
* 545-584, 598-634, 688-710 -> 3.39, 14.4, 13.6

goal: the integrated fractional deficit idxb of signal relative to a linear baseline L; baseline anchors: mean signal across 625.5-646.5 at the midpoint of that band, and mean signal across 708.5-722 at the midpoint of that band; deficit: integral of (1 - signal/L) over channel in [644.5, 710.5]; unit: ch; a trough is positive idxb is 2.47 ch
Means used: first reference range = 13.1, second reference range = 14.4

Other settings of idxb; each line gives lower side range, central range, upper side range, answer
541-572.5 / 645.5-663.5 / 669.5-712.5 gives 0.72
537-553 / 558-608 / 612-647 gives -2.29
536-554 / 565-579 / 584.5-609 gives -1.15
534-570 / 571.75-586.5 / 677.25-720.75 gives 0.22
